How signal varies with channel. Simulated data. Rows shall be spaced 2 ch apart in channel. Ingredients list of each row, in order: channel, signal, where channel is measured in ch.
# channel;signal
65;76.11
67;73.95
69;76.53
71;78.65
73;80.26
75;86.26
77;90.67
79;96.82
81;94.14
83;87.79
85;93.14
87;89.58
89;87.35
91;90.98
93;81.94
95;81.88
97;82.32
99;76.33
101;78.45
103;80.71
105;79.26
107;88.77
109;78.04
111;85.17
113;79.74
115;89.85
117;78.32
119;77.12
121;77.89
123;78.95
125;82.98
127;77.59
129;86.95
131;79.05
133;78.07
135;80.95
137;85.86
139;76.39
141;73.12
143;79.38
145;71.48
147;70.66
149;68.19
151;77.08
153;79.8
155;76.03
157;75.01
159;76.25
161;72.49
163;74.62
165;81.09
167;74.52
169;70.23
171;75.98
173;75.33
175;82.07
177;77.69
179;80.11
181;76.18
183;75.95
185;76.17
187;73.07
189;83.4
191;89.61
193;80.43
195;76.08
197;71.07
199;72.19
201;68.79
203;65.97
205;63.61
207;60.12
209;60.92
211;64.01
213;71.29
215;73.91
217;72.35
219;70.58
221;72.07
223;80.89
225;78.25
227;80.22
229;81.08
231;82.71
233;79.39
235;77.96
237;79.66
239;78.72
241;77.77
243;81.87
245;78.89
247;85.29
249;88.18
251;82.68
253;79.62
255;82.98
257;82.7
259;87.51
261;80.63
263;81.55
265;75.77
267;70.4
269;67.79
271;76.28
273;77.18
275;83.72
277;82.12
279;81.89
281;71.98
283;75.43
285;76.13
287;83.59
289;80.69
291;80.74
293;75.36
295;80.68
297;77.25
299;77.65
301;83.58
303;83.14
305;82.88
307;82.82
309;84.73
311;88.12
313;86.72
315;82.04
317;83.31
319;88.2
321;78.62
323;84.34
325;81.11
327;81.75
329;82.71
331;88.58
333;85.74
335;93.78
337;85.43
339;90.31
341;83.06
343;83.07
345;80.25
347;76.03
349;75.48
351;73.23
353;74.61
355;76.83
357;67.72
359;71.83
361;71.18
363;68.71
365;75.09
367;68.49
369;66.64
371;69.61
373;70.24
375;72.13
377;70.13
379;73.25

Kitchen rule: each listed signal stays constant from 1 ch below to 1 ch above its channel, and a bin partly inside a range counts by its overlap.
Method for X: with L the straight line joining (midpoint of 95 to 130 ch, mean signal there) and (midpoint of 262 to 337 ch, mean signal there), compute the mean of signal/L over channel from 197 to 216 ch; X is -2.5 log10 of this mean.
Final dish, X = 0.21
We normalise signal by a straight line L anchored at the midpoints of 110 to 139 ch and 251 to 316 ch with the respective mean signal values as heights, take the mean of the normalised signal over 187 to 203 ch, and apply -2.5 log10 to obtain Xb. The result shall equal 0.06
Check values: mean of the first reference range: 81.2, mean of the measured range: 76.4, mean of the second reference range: 80.2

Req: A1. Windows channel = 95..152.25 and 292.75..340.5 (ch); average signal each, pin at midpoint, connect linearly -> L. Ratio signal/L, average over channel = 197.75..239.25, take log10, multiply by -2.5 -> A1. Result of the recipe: 0.12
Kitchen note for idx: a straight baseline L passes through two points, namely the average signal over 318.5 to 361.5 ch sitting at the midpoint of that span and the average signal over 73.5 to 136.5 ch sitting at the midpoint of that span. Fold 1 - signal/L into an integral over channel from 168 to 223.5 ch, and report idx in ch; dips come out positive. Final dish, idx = 6.09 ch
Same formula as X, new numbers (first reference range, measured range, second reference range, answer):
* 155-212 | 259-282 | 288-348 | 0.03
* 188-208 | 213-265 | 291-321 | -0.04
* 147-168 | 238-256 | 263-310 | -0.05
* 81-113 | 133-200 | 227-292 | 0.08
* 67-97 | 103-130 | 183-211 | 0.01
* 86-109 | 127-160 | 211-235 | 0.05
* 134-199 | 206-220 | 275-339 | 0.16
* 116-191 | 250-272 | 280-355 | 0.02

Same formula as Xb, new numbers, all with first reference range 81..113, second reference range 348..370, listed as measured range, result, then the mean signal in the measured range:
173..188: 0.04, 77.2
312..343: -0.16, 85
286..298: -0.07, 79.7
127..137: 0.02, 81.3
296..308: -0.09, 81.2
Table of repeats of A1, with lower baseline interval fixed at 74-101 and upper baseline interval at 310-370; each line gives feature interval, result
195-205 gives 0.20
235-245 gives 0.05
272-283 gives 0.04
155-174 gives 0.13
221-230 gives 0.05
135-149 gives 0.13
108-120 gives 0.07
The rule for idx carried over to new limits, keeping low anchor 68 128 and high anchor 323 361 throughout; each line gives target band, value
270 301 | 0.9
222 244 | 0.5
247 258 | -0.2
